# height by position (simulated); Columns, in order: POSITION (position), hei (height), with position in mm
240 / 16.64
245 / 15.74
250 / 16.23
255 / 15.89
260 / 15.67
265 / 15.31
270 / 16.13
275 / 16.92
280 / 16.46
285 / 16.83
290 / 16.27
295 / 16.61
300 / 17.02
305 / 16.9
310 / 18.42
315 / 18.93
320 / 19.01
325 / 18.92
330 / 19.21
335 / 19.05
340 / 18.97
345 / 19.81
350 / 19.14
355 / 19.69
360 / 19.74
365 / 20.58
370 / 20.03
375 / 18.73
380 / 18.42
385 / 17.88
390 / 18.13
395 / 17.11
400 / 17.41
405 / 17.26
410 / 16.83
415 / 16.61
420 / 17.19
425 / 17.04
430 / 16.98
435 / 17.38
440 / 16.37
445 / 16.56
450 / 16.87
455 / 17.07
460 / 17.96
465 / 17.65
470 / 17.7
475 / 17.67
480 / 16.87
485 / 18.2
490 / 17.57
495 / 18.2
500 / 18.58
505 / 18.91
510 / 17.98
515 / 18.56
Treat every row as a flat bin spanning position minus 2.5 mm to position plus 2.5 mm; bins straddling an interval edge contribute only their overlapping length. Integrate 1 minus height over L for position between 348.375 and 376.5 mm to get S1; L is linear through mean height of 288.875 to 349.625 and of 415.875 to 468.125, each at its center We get -2.8 mm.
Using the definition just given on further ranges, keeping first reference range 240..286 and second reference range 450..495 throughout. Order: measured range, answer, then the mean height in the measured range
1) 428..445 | 0.5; 16.9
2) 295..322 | -2.4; 17.9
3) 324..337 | -1.9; 19.1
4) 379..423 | -0.8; 17.4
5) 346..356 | -1.6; 19.4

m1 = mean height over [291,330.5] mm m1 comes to 18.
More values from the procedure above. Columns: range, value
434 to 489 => 17.3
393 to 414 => 17.1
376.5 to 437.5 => 17.4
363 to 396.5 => 18.7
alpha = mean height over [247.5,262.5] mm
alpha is 15.9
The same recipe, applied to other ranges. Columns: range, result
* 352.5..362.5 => 19.7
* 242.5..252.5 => 16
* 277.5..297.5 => 16.5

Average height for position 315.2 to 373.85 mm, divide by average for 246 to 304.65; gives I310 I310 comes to 1.2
